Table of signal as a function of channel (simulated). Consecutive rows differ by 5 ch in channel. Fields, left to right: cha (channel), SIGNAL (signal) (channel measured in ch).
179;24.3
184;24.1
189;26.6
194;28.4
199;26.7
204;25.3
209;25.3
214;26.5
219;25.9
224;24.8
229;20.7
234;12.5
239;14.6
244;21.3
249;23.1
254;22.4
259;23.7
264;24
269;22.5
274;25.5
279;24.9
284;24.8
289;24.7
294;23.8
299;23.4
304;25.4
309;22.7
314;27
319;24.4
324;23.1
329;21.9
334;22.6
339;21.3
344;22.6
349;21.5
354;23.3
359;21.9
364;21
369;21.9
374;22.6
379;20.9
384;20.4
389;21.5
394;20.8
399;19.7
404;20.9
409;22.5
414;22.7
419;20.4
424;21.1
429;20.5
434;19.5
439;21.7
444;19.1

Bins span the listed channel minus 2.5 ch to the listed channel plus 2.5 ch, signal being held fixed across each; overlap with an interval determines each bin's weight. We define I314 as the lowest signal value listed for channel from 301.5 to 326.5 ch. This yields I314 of 22.7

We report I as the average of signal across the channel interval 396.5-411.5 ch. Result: 21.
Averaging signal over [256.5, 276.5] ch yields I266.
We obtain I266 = 23.9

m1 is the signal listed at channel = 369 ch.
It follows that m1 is 21.9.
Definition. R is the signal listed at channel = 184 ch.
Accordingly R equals 24.1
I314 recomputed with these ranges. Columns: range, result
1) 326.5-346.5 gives 21.3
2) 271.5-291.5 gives 24.7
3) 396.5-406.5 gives 19.7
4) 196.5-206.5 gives 25.3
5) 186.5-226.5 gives 24.8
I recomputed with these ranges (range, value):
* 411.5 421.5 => 21.6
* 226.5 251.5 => 18.4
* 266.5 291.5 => 24.5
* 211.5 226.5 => 25.7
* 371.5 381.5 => 21.8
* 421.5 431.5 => 20.8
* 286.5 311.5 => 24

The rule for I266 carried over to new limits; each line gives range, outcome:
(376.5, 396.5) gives 20.9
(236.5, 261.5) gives 21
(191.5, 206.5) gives 26.8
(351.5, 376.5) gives 22.1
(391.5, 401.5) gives 20.2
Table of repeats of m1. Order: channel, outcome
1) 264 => 24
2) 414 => 22.7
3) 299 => 23.4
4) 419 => 20.4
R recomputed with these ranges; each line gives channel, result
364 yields 21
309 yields 22.7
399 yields 19.7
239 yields 14.6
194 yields 28.4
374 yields 22.6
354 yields 23.3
